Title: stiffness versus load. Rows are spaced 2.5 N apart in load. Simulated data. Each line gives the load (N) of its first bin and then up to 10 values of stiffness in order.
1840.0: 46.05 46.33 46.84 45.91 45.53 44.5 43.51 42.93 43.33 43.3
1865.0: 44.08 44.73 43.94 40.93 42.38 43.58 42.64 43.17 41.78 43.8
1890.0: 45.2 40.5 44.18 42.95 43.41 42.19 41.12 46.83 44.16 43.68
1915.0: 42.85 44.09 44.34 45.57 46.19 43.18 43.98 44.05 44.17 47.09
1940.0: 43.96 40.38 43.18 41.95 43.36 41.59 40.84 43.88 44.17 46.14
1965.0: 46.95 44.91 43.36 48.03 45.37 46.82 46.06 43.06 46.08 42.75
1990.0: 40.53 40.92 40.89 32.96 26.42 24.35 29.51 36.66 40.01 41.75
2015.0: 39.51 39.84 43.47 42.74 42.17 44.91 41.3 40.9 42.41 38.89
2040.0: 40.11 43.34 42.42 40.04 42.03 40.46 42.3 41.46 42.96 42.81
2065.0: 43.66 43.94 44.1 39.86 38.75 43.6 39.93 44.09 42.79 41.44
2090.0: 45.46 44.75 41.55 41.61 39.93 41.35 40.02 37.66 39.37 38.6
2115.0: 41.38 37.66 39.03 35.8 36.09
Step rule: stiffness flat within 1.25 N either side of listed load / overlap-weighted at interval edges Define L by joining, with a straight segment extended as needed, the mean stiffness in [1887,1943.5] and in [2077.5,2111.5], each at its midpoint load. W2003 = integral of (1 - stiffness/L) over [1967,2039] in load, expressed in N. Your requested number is 3.7 N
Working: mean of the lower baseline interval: 43.8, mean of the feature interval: 40.5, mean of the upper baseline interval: 41.6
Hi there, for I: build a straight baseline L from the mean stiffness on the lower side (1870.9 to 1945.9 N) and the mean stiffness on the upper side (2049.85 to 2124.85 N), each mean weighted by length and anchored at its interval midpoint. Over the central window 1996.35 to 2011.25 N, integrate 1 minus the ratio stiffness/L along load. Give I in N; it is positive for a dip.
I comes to 3.7 N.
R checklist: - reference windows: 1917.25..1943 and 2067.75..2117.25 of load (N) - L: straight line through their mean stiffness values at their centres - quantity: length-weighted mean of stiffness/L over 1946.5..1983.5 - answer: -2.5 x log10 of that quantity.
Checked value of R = -0.02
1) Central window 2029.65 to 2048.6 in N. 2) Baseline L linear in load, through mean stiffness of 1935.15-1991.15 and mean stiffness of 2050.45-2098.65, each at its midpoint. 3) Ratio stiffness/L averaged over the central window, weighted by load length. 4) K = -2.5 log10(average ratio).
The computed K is 0.05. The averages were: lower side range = 44.1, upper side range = 42.4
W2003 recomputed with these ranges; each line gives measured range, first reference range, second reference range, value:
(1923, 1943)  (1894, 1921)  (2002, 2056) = -0.7 N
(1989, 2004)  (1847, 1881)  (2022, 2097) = 3.0 N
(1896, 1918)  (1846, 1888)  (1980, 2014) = -0.9 N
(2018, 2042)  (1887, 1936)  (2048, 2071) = 0.5 N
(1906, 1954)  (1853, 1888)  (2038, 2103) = -1.2 N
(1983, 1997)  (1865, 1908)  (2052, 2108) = 0.2 N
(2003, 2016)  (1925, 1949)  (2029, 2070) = 1.8 N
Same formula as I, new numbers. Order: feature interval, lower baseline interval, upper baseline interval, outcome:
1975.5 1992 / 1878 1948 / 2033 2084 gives -0.5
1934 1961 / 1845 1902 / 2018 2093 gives -0.1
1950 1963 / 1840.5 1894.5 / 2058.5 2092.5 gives 0.0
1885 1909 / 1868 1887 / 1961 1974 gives 0.1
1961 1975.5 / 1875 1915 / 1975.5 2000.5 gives -1.4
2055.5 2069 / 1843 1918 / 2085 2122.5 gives -0.6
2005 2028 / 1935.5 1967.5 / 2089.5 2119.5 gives 1.0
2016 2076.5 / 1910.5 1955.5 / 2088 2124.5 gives -0.7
